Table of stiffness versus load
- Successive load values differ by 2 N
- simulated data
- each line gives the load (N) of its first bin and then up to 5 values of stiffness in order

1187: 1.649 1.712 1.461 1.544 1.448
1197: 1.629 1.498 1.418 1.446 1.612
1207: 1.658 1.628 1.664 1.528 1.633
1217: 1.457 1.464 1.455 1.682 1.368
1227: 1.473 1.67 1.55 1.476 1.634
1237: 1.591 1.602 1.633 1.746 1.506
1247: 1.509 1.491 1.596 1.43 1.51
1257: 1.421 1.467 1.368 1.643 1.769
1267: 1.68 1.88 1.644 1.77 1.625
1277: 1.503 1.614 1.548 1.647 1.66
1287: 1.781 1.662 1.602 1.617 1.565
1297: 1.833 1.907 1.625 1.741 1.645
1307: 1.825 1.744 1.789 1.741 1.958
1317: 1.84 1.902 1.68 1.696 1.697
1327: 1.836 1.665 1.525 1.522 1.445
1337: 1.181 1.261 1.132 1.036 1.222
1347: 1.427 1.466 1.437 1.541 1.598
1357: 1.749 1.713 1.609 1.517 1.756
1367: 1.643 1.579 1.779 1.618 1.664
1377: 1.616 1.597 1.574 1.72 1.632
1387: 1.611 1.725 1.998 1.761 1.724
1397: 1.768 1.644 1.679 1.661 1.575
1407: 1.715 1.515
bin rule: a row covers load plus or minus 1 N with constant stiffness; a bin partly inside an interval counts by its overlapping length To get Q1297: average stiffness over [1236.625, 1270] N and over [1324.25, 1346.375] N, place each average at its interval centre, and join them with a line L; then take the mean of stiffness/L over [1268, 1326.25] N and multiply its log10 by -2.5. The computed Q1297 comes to -0.16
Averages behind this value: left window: 1.58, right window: 1.41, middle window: 1.72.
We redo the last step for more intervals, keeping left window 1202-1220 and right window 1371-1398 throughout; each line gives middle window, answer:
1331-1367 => 0.149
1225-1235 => 0.032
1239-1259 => 0.039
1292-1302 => -0.051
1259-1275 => -0.036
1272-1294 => -0.013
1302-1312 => -0.071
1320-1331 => -0.030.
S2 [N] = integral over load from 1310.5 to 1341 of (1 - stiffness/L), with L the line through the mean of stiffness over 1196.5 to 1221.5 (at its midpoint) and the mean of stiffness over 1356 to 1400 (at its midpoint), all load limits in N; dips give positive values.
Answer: 0.16 N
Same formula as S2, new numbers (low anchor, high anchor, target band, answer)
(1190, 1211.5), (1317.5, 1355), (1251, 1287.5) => -2.2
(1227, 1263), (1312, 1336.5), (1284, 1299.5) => -0.6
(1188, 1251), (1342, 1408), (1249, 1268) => 0.4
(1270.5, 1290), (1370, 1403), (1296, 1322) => -2.0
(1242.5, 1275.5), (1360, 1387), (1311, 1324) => -1.5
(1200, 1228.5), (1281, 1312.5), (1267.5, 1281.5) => 0.0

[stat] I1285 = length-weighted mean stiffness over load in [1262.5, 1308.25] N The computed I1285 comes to 1.69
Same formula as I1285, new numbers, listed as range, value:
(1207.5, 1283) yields 1.58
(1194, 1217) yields 1.56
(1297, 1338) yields 1.7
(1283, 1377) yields 1.62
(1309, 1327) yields 1.79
